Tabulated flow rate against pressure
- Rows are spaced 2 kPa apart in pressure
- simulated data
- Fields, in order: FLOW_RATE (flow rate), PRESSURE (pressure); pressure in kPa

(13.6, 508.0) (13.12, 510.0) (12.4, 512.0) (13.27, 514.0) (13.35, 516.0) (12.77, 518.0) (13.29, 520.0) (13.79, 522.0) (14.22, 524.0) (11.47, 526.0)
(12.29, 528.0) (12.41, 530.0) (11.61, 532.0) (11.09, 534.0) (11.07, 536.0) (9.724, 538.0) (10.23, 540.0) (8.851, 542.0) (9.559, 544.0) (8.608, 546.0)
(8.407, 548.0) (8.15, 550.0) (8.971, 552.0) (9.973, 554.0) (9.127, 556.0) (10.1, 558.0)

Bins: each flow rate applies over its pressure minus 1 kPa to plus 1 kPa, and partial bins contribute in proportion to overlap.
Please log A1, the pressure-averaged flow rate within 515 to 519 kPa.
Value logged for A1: 13.1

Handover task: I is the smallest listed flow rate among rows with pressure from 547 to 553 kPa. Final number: 8.15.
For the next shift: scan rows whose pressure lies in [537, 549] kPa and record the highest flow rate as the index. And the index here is 10.23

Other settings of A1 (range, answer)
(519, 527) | 13.2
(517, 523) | 13.3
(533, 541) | 10.5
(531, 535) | 11.3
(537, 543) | 9.6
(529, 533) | 12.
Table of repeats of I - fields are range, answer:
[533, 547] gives 8.608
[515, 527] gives 11.47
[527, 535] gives 11.09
